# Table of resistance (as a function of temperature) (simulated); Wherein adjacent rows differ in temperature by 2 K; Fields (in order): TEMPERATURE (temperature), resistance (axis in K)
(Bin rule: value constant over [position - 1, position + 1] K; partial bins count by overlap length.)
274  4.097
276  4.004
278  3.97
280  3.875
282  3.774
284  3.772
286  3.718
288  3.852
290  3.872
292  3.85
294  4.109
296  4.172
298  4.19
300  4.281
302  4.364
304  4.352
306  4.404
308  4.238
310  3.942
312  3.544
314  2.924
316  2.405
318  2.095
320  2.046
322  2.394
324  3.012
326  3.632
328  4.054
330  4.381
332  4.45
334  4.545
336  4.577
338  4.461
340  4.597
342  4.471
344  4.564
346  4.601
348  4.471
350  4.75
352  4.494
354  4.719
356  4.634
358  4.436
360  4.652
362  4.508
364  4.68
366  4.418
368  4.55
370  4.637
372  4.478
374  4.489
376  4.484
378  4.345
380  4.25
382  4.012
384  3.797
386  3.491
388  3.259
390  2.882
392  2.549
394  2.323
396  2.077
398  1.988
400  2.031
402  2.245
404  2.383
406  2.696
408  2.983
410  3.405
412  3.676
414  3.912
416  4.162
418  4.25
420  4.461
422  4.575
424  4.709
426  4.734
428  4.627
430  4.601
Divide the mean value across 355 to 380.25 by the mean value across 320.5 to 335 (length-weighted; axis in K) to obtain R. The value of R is 1.21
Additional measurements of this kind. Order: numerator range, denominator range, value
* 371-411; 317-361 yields 0.78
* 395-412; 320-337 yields 0.68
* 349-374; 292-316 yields 1.15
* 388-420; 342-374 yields 0.65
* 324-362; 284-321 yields 1.20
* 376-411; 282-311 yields 0.74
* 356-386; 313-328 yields 1.60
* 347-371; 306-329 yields 1.44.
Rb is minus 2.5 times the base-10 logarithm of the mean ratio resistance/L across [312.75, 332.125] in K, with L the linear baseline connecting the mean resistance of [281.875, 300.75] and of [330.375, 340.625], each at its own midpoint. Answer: 0.38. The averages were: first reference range 3.96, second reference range 4.51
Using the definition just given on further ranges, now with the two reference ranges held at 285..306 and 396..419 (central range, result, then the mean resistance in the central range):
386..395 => 0.13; 2.84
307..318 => 0.19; 3.29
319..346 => -0.07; 3.96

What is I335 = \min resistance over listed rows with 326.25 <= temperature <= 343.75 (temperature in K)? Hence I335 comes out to 4.054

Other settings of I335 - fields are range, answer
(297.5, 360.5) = 2.046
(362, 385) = 3.797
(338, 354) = 4.461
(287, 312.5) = 3.544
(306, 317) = 2.405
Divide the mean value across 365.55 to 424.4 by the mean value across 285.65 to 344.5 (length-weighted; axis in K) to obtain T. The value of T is 0.9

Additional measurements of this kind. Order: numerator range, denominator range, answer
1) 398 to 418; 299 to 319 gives 0.84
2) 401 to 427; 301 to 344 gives 0.98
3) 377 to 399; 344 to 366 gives 0.69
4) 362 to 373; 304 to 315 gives 1.18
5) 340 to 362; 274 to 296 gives 1.17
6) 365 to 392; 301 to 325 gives 1.22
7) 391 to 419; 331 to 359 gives 0.64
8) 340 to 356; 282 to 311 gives 1.13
